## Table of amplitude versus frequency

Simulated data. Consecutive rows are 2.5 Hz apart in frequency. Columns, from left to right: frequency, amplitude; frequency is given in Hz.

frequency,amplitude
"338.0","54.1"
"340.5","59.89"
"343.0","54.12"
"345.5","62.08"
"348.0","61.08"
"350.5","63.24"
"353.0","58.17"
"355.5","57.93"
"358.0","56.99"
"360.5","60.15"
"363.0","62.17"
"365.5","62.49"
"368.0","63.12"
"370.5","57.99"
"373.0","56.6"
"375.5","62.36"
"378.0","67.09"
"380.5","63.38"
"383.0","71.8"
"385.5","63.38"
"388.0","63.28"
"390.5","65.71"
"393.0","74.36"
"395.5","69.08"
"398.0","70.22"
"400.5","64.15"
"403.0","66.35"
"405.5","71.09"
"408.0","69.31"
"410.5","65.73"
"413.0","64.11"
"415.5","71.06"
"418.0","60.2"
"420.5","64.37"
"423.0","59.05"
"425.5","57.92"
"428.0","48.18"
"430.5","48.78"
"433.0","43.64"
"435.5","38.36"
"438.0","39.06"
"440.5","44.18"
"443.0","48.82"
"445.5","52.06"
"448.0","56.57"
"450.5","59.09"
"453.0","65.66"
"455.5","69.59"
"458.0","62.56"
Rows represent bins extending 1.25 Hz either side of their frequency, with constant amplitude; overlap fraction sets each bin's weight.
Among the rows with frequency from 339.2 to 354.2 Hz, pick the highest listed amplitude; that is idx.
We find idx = 63.24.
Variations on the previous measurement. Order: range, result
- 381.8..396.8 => 74.36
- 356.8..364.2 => 62.17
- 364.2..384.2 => 71.8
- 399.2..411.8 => 71.09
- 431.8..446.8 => 52.06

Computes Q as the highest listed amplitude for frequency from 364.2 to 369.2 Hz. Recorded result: 63.12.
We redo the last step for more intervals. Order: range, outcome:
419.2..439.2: 64.37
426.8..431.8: 48.78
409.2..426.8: 71.06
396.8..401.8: 70.22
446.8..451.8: 59.09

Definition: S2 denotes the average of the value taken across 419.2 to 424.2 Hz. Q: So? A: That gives 61.7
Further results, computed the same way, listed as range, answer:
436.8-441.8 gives 41.7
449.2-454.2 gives 62.3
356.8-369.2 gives 61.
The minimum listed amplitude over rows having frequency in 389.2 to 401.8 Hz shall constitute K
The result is 64.15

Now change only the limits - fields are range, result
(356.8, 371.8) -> 56.99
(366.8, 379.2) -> 56.6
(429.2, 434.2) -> 43.64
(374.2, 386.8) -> 62.36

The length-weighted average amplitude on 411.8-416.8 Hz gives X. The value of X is 67.5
